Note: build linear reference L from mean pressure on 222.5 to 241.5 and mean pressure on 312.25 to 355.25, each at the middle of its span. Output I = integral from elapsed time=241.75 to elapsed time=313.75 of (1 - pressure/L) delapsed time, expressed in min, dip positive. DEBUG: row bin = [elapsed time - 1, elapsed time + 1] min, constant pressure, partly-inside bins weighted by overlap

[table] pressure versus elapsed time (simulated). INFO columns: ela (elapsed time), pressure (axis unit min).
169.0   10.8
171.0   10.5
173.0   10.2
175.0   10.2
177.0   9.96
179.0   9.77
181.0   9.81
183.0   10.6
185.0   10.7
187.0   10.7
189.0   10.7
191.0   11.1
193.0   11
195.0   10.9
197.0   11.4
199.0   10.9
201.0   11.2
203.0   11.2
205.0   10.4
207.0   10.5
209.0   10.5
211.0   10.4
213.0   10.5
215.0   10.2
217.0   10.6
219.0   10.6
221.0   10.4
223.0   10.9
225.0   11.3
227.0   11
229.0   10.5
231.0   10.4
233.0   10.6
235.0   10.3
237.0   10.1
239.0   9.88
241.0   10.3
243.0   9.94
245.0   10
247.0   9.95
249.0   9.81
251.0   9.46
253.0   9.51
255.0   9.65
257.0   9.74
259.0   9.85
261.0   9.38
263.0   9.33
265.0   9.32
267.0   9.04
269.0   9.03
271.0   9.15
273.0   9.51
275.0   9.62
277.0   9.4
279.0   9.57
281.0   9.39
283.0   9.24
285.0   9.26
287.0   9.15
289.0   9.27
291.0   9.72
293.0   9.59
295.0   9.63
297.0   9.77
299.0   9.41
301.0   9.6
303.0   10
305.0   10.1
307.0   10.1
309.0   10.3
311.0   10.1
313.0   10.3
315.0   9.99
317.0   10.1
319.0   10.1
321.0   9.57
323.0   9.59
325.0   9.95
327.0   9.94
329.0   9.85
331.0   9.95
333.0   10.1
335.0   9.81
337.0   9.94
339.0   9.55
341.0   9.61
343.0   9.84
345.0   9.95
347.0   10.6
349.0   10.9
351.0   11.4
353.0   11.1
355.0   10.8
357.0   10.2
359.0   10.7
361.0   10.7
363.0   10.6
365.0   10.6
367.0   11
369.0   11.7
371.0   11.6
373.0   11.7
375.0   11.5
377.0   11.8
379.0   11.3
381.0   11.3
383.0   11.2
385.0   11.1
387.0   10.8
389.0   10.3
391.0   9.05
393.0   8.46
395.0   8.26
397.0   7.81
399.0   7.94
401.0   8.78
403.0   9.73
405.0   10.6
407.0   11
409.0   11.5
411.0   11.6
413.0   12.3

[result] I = 5.0 min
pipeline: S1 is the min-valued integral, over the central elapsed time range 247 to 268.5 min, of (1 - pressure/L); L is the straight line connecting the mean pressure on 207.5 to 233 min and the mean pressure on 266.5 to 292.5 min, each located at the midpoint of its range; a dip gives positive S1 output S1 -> 0.6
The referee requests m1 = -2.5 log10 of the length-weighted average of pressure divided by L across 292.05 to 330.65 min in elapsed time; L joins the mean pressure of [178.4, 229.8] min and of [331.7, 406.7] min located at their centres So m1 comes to 0.06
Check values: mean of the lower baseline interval 10.7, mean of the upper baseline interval 10.3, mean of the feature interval 9.9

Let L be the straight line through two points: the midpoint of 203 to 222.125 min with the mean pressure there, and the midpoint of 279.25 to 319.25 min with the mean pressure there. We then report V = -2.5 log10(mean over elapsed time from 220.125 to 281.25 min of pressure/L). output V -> 0.031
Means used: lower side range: 10.5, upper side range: 9.75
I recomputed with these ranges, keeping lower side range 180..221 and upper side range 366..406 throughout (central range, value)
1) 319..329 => 0.6 min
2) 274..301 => 2.7 min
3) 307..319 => 0.3 min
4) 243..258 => 1.2 min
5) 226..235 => 0.0 min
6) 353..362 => -0.3 min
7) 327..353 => 0.6 min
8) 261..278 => 2.0 min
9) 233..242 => 0.4 min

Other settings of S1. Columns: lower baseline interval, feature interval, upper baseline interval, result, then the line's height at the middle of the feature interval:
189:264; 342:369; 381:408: -2.3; 9.84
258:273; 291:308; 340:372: 0.1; 9.84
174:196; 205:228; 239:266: -1.1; 10.1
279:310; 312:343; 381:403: -1.0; 9.58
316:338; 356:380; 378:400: -3.2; 9.82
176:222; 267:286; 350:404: 2.2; 10.5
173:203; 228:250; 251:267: -0.8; 9.82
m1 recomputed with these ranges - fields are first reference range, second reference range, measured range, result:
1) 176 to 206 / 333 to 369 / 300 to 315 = 0.05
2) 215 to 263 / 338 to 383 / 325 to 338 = 0.08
